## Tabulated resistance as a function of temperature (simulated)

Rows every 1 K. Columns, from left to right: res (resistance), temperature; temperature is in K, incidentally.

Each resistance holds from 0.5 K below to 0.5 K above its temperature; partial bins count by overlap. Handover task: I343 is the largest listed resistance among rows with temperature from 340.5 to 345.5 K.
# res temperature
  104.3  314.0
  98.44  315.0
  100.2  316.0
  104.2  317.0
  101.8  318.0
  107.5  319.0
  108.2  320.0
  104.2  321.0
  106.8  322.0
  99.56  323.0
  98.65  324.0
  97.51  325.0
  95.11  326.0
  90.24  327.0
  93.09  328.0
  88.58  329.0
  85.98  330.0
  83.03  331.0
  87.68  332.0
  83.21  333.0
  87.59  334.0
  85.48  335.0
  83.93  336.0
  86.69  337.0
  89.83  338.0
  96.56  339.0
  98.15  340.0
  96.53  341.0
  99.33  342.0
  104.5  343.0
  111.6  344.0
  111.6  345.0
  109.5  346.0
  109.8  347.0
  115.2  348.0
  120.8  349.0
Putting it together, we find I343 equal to 111.6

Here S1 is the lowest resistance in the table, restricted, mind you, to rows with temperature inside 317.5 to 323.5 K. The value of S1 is 99.56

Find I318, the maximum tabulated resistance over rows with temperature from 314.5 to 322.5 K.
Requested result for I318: 108.2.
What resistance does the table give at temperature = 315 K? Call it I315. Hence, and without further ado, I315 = 98.44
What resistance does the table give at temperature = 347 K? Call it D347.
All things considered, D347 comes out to 109.8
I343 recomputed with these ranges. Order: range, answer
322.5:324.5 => 99.56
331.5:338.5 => 89.83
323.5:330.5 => 98.65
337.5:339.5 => 96.56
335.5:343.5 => 104.5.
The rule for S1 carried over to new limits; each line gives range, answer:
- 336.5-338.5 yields 86.69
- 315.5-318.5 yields 100.2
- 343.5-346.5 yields 109.5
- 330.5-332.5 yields 83.03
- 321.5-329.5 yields 88.58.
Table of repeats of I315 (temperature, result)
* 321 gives 104.2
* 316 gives 100.2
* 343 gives 104.5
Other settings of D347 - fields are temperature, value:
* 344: 111.6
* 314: 104.3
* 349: 120.8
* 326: 95.11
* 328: 93.09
